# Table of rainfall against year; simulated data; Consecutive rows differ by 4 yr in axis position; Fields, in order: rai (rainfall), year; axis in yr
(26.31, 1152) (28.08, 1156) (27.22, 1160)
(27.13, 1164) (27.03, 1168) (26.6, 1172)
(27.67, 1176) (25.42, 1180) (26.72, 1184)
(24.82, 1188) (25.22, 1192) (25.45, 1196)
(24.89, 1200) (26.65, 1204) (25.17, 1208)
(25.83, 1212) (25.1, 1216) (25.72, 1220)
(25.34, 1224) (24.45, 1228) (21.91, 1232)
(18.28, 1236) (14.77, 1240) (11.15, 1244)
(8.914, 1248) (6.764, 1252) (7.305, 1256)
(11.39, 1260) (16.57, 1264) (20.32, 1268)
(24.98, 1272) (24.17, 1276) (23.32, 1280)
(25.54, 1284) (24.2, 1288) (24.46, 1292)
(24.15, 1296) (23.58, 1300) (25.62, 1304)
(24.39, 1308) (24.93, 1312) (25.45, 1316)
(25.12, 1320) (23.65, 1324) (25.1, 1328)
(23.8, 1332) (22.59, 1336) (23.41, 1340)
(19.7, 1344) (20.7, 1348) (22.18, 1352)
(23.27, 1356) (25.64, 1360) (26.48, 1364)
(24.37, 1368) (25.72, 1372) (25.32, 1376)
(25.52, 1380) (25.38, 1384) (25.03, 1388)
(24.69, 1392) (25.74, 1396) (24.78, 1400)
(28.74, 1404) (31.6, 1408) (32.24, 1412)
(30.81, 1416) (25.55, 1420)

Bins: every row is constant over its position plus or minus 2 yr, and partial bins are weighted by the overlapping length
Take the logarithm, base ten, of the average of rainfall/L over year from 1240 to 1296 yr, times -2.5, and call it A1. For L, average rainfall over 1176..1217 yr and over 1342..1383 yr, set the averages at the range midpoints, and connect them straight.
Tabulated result 0.36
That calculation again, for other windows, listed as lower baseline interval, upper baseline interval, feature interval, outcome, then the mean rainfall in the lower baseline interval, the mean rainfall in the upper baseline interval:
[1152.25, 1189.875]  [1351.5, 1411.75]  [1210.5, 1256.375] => 0.41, 26.7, 25.9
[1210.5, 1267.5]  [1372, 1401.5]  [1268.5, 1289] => -0.23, 17.4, 25.3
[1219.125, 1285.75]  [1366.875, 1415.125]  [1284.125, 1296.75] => -0.19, 18.1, 26.7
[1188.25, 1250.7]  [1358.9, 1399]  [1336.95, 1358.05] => 0.13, 21.8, 25.4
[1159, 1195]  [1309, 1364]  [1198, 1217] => 0.01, 26.4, 23.6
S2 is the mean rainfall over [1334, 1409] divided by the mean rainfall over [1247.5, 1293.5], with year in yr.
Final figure 1.3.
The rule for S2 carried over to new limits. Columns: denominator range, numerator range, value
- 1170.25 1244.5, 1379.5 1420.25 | 1.14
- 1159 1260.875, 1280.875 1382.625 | 1.11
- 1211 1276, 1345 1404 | 1.36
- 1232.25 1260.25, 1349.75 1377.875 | 2.08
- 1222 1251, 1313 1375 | 1.37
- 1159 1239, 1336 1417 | 1.01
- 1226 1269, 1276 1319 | 1.68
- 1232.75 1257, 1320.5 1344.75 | 1.96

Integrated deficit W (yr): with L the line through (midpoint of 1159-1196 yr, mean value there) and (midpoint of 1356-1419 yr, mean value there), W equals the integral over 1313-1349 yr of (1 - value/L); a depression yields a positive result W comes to 4.3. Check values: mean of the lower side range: 26.4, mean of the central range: 23.4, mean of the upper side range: 26.7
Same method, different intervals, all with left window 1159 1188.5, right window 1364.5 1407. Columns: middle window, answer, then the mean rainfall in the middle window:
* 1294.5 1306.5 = 0.7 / 24.5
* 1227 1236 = 1.5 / 22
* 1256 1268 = 5.6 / 13.9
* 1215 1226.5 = 0.5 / 25.4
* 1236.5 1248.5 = 6.2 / 12.8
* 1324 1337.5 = 1.1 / 23.8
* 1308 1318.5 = 0.4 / 25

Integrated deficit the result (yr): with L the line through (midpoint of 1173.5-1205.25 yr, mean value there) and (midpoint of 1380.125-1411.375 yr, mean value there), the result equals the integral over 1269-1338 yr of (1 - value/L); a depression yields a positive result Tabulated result 5.2 yr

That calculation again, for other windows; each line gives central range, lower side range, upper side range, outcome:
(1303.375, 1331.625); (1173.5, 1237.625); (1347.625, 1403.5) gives 0.1 yr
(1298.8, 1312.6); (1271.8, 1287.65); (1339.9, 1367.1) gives -0.4 yr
